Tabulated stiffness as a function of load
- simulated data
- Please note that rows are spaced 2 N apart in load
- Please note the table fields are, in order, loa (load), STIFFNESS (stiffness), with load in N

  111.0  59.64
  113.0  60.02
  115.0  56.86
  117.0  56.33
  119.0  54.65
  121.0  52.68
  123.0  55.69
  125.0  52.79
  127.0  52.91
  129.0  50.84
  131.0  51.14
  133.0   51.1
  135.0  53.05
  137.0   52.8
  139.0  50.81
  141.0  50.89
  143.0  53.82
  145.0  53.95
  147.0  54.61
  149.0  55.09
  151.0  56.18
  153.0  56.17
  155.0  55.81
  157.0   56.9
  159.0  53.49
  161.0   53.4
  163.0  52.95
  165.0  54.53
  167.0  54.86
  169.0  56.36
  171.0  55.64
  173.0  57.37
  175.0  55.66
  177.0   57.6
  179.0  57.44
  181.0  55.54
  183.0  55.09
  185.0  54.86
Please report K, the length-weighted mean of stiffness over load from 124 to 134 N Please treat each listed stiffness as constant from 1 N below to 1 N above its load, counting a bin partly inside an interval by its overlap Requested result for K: 51.8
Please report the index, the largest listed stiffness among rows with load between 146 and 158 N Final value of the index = 56.9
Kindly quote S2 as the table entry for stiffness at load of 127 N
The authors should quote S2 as 52.91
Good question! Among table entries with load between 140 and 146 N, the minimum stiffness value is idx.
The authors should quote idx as 50.89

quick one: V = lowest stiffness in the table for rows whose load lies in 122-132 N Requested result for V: 50.84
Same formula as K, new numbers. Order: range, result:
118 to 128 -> 53.7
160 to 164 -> 53.2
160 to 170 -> 54.4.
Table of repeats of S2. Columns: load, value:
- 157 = 56.9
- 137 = 52.8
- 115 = 56.86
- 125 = 52.79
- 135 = 53.05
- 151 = 56.18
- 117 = 56.33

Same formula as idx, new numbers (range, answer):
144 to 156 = 53.95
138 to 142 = 50.81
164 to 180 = 54.53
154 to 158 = 55.81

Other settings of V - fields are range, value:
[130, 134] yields 51.1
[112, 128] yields 52.68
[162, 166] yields 52.95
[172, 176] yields 55.66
